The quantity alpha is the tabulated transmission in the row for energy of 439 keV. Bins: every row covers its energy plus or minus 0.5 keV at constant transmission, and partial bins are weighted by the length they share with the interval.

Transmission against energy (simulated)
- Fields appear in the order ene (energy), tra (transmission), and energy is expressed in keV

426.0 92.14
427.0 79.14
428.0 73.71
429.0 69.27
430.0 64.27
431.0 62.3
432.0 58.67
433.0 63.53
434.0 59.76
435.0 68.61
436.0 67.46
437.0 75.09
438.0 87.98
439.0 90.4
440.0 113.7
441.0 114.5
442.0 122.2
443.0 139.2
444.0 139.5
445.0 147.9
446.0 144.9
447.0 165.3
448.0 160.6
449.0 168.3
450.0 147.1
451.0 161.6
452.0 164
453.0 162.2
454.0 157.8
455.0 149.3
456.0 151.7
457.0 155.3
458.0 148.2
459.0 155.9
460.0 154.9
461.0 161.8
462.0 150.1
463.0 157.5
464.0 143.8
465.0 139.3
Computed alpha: 90.4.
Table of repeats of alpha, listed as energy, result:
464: 143.8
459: 155.9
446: 144.9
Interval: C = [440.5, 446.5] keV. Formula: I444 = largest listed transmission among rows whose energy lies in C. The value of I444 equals 147.9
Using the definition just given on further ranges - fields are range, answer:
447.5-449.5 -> 168.3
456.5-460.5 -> 155.9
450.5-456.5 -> 164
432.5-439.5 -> 90.4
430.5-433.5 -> 63.53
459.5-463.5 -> 161.8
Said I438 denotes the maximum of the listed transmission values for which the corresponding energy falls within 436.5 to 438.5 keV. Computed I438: 87.98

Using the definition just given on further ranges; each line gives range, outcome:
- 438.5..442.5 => 122.2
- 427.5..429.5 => 73.71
